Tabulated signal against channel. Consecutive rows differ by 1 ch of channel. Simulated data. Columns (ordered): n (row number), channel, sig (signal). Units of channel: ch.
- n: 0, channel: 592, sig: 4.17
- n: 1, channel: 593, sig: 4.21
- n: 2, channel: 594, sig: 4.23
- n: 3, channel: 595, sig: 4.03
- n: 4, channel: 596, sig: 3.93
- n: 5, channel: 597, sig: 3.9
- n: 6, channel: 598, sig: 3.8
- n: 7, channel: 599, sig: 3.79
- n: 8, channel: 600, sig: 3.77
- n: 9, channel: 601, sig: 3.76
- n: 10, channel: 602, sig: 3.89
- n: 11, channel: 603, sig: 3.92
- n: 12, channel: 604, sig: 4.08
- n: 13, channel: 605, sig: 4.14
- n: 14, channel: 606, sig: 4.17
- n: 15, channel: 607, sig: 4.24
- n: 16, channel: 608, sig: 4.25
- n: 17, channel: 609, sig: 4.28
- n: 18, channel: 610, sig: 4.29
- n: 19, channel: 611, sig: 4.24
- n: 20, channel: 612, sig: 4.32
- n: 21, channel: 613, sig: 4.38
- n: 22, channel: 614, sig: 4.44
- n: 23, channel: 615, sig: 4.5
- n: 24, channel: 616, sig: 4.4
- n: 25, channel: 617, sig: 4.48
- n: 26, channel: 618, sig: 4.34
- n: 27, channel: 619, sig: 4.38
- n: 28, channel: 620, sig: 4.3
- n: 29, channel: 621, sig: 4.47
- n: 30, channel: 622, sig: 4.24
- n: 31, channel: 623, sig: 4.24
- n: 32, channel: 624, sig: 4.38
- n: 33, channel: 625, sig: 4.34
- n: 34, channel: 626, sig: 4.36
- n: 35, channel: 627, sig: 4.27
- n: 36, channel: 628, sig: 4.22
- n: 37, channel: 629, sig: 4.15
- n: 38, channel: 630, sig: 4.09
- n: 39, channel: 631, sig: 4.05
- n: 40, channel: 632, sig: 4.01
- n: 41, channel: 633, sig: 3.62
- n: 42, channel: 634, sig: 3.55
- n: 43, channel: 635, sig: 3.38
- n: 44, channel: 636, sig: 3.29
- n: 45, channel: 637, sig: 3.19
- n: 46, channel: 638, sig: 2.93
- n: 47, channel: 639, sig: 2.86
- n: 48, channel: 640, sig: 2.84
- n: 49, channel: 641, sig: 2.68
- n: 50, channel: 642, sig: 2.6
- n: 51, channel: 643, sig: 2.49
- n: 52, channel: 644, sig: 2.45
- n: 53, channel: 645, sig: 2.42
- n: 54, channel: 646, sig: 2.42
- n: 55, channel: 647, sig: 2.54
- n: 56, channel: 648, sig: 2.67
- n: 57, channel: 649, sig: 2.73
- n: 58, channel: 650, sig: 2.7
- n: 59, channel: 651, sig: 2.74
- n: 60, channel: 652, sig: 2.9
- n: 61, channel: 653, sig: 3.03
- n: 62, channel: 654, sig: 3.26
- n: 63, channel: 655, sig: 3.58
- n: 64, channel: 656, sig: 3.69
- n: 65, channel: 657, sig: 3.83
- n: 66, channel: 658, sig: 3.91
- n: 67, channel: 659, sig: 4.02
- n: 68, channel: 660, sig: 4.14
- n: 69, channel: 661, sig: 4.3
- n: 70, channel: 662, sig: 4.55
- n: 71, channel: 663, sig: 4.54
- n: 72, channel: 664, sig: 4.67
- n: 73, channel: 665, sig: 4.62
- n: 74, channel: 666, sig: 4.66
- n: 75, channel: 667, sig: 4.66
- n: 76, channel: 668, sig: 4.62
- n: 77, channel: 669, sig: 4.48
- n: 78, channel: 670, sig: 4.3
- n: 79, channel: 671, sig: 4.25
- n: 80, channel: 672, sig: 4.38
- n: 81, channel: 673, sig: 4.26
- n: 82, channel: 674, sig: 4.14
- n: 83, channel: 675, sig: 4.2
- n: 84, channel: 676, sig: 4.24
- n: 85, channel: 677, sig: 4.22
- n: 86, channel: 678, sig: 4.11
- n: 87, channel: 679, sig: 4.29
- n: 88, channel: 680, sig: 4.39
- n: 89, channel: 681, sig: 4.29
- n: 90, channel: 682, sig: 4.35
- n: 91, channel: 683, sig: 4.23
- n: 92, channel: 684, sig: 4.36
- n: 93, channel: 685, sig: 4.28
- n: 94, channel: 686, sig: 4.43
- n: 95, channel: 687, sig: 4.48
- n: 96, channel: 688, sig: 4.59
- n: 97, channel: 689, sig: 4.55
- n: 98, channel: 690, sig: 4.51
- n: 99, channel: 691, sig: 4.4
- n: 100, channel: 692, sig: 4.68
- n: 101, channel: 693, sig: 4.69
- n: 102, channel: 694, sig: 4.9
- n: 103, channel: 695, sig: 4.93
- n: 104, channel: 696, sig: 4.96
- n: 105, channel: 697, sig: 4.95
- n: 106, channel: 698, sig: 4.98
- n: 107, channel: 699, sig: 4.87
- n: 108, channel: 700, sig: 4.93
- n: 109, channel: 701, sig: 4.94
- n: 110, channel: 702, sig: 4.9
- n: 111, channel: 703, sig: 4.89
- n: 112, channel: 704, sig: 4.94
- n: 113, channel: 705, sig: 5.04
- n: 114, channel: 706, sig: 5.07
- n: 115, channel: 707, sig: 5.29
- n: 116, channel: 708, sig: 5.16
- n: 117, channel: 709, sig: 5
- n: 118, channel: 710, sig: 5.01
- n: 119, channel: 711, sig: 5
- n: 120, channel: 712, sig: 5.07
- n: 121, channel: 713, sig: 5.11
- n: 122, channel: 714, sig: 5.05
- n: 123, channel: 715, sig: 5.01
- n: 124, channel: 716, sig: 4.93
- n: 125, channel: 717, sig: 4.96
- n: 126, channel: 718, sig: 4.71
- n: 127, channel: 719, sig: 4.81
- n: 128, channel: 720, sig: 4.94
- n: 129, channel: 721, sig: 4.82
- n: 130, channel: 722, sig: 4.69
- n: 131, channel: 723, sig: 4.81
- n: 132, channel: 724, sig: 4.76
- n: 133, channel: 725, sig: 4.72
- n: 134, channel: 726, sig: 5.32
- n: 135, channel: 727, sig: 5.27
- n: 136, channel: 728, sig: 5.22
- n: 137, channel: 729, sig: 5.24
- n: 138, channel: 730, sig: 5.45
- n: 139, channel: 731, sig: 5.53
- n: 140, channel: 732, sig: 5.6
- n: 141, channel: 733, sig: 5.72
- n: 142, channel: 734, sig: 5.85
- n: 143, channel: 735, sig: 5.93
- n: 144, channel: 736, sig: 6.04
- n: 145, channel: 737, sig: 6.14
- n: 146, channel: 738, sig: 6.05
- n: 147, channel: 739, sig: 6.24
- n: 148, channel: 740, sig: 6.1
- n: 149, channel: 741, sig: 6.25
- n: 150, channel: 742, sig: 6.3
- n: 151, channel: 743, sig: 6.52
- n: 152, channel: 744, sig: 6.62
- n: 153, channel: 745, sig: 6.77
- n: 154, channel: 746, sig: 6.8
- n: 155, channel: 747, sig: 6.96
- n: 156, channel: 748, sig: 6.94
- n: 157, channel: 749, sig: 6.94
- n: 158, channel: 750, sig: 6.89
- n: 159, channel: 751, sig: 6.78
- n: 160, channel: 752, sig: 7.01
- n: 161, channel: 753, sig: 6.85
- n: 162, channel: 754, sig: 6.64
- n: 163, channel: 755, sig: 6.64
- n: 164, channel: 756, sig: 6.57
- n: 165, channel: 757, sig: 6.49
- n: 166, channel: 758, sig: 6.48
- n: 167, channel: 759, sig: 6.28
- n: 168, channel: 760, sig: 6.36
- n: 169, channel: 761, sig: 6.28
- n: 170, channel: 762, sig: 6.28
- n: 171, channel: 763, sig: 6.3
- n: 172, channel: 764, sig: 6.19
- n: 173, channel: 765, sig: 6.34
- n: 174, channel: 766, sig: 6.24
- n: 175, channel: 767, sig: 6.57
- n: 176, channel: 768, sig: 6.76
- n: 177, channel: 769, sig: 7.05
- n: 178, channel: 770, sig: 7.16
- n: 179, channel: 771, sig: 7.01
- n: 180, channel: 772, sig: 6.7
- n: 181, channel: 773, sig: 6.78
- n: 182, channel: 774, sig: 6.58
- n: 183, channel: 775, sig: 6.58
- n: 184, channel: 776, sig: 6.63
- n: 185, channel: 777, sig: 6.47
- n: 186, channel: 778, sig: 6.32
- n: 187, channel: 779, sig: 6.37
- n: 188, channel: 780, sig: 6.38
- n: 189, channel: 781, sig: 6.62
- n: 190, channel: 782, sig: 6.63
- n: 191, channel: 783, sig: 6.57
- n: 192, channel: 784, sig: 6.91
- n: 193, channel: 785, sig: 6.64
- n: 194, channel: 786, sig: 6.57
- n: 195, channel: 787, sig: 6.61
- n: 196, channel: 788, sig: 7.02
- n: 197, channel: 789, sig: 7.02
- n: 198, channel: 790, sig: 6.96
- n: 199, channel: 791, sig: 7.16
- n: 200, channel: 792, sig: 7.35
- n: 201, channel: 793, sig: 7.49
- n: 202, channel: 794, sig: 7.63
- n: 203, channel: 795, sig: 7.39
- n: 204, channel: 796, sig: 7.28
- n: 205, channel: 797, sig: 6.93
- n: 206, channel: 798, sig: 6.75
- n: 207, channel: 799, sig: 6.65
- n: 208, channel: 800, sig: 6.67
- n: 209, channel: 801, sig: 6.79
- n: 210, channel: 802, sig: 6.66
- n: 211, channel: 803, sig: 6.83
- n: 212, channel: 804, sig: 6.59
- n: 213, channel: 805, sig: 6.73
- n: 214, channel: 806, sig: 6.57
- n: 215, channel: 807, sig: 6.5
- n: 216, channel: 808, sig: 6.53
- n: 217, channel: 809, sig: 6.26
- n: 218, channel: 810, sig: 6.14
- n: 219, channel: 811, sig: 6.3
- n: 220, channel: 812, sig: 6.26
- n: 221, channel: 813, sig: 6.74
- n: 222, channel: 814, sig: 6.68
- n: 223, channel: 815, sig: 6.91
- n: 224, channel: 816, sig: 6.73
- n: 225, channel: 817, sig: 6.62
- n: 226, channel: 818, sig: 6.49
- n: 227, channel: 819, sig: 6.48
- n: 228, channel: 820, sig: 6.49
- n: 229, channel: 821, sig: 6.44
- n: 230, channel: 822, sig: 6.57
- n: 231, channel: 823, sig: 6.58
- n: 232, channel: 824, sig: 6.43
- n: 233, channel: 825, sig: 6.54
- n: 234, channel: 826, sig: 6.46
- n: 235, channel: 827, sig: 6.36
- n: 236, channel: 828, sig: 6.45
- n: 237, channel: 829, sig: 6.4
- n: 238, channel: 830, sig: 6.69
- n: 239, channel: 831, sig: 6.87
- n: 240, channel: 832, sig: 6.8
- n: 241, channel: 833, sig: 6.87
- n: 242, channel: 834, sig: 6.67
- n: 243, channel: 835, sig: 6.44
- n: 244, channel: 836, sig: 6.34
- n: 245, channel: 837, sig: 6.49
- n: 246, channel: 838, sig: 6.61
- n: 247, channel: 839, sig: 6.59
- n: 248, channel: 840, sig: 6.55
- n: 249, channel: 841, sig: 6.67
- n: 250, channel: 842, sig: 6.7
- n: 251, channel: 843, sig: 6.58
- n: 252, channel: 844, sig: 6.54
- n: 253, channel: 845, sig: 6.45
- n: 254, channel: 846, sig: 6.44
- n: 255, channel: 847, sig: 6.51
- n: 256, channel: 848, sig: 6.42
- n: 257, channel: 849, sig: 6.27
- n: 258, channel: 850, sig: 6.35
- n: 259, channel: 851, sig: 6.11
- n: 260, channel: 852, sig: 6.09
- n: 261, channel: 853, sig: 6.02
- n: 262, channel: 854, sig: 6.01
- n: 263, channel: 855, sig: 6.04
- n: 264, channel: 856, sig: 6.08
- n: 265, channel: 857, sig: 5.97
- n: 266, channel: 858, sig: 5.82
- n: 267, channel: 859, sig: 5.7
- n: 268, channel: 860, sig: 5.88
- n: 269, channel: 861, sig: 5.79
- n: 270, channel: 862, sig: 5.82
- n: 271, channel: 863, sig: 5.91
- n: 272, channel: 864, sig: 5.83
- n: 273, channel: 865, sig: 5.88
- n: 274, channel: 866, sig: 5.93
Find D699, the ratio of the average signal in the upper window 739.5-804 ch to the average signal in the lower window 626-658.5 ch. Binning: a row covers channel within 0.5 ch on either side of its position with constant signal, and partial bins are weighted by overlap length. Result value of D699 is 2.07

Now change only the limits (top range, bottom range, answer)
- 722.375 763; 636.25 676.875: 1.71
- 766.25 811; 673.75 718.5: 1.43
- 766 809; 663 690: 1.54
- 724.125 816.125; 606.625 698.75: 1.62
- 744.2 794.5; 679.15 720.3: 1.40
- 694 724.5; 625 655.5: 1.54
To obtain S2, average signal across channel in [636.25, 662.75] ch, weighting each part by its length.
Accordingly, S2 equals 3.15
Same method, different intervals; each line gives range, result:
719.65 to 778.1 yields 6.2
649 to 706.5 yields 4.33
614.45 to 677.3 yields 3.79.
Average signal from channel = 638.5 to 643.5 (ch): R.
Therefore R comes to 2.69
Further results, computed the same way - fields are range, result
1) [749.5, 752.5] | 6.89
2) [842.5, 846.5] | 6.5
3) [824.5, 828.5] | 6.45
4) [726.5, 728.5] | 5.24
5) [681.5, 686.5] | 4.33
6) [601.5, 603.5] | 3.91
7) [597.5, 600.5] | 3.79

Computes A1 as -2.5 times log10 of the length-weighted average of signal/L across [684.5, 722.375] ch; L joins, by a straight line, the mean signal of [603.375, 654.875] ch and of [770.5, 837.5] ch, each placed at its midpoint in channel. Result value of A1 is 0.02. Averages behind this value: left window 3.67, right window 6.68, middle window 4.86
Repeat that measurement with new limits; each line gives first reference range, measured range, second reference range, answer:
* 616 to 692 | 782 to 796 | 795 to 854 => -0.170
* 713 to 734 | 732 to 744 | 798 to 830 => -0.147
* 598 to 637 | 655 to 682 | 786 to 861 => 0.105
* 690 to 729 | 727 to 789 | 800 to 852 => -0.150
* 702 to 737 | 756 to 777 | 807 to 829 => -0.133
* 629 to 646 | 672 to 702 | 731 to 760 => 0.031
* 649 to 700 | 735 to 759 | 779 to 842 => -0.180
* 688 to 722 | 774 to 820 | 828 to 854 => -0.128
